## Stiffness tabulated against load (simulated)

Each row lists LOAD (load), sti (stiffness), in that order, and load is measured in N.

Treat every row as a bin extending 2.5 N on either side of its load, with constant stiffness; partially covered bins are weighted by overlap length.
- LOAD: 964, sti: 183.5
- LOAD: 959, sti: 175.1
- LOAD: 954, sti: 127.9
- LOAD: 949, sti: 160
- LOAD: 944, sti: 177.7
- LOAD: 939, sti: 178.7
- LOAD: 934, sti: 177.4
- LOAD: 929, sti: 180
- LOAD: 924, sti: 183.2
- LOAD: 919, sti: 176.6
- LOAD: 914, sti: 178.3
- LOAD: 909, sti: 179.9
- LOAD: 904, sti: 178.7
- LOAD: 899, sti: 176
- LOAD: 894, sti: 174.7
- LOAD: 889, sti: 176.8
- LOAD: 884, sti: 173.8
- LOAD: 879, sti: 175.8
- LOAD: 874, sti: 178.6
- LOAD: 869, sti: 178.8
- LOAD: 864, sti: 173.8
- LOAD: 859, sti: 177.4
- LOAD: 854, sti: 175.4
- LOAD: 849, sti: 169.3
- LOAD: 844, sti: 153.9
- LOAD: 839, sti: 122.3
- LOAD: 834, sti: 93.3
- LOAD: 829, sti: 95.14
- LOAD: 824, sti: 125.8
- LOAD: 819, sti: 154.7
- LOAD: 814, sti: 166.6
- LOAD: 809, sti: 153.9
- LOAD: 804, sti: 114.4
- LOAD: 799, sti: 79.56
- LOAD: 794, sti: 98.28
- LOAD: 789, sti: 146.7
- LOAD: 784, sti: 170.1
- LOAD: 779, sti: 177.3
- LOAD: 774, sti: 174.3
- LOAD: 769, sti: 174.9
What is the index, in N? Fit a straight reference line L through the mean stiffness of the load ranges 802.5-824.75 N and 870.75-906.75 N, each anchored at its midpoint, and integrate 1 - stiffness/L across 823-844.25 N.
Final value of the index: 5.56 N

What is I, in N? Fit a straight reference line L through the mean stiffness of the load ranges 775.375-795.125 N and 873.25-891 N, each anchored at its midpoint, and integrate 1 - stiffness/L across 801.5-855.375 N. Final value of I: 8.4 N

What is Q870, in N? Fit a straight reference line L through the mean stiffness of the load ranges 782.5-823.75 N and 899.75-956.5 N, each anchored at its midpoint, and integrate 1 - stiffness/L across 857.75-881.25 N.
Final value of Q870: -3.39 N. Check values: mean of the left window 134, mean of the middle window 177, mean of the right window 173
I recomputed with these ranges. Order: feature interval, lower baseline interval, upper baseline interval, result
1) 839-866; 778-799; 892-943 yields -1.26 N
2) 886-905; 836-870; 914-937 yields -0.43 N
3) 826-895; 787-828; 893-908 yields -0.36 N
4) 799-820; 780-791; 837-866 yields 2.99 N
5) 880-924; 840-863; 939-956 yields -3.92 N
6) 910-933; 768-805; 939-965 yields -2.66 N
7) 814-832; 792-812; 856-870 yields 0.46 N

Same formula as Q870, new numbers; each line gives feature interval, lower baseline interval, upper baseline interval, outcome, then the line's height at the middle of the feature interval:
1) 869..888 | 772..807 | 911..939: -1.4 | 165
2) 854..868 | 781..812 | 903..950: -2.1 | 153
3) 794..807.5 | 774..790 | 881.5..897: 5.4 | 169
